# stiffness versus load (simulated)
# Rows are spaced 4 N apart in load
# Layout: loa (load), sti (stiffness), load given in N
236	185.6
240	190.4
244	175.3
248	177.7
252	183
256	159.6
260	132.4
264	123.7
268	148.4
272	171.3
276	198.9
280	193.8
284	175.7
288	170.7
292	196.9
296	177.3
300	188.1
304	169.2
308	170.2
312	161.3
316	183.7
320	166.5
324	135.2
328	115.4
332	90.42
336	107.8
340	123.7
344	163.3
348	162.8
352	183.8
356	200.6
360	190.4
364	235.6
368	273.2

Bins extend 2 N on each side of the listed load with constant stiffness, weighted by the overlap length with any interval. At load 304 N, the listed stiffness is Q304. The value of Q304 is 169.2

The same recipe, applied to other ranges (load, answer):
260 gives 132.4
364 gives 235.6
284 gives 175.7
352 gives 183.8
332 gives 90.42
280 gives 193.8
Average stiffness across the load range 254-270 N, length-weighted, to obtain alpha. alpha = 141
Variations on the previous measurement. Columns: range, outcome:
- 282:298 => 180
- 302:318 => 171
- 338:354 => 158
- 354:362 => 196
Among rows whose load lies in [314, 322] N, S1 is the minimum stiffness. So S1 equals 166.5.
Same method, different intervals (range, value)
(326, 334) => 90.42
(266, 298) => 148.4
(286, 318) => 161.3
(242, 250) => 175.3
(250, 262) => 132.4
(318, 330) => 115.4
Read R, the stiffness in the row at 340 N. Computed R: 123.7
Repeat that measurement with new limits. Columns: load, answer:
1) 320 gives 166.5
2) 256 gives 159.6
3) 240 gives 190.4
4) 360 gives 190.4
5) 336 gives 107.8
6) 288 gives 170.7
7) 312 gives 161.3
